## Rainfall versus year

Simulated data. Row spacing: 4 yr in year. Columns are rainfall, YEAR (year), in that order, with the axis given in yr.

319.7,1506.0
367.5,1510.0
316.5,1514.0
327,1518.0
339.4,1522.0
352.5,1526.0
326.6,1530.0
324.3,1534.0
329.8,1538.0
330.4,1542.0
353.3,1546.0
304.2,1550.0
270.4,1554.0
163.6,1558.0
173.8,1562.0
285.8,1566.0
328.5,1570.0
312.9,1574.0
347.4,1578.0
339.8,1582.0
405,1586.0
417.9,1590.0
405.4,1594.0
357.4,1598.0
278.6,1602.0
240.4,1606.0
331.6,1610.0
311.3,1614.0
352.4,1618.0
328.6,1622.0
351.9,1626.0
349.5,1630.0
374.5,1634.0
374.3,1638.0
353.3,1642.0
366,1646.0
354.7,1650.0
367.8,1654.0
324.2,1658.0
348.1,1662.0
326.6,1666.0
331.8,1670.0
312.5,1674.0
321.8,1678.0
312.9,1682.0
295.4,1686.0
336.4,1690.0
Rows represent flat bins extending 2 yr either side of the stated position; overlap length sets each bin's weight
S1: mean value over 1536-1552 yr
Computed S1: 329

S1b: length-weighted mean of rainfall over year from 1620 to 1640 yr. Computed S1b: 356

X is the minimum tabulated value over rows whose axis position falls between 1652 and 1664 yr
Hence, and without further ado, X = 324.2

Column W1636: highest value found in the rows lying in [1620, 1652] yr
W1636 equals 374.5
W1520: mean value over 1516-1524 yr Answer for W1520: 333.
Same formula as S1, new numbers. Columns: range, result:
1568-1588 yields 347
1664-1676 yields 324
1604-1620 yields 309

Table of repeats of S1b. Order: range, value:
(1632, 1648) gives 367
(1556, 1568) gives 208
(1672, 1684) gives 316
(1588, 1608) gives 340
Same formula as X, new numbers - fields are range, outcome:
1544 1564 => 163.6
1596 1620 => 240.4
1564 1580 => 285.8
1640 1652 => 353.3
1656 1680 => 312.5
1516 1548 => 324.3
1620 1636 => 328.6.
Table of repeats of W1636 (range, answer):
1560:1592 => 417.9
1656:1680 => 348.1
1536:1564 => 353.3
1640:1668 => 367.8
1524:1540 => 352.5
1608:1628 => 352.4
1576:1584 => 347.4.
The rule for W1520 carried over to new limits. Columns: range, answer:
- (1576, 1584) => 344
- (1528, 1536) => 325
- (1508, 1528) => 341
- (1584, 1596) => 409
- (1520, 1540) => 335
